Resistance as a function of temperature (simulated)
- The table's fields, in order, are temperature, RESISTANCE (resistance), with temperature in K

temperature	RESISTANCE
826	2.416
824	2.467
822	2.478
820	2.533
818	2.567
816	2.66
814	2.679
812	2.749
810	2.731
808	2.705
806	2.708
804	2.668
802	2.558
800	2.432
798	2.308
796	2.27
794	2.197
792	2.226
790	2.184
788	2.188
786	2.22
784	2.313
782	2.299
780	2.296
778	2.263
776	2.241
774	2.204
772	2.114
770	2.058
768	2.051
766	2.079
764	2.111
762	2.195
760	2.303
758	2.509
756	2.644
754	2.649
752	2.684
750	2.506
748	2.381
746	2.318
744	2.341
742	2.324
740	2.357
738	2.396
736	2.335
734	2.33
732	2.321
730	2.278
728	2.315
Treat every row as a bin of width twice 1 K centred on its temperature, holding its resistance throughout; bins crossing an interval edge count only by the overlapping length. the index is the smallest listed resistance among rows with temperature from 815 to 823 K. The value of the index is 2.478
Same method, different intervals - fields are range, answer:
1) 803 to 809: 2.668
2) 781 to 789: 2.188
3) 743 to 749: 2.318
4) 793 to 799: 2.197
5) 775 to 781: 2.241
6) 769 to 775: 2.058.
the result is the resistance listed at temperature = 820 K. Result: 2.533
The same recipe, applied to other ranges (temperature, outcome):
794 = 2.197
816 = 2.66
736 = 2.335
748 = 2.381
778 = 2.263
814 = 2.679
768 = 2.051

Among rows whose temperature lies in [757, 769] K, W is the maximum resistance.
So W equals 2.509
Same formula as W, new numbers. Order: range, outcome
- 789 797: 2.27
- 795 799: 2.308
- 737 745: 2.396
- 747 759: 2.684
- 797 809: 2.708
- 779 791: 2.313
